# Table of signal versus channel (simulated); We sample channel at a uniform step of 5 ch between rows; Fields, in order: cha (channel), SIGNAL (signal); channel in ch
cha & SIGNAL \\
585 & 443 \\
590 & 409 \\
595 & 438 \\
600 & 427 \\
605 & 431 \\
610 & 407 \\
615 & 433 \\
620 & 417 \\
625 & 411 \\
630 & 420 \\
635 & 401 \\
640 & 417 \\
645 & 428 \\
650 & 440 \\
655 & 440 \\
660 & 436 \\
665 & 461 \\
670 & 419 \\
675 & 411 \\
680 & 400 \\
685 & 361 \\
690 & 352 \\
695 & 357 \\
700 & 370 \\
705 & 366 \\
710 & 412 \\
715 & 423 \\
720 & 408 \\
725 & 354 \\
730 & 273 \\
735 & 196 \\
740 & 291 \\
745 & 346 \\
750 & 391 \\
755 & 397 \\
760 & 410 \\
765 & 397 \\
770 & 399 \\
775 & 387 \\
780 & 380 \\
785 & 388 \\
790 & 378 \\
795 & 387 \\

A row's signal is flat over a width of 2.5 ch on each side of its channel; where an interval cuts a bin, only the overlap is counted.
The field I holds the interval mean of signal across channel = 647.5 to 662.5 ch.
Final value 439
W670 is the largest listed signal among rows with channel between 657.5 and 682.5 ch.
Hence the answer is 461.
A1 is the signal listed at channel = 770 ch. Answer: 399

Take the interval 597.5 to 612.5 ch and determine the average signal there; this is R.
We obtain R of 422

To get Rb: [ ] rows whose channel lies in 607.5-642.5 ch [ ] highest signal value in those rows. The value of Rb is 433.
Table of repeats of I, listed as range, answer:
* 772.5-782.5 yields 384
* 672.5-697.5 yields 376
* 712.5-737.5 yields 331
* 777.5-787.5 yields 384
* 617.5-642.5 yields 413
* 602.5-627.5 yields 420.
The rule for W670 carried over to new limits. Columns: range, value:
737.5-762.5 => 410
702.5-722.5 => 423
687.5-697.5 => 357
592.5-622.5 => 438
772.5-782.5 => 387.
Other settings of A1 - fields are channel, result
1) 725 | 354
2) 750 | 391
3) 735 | 196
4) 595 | 438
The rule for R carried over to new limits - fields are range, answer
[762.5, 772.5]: 398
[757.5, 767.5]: 404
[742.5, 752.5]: 368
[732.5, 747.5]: 278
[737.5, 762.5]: 367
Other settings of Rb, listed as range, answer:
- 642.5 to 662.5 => 440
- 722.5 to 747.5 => 354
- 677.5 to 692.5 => 400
